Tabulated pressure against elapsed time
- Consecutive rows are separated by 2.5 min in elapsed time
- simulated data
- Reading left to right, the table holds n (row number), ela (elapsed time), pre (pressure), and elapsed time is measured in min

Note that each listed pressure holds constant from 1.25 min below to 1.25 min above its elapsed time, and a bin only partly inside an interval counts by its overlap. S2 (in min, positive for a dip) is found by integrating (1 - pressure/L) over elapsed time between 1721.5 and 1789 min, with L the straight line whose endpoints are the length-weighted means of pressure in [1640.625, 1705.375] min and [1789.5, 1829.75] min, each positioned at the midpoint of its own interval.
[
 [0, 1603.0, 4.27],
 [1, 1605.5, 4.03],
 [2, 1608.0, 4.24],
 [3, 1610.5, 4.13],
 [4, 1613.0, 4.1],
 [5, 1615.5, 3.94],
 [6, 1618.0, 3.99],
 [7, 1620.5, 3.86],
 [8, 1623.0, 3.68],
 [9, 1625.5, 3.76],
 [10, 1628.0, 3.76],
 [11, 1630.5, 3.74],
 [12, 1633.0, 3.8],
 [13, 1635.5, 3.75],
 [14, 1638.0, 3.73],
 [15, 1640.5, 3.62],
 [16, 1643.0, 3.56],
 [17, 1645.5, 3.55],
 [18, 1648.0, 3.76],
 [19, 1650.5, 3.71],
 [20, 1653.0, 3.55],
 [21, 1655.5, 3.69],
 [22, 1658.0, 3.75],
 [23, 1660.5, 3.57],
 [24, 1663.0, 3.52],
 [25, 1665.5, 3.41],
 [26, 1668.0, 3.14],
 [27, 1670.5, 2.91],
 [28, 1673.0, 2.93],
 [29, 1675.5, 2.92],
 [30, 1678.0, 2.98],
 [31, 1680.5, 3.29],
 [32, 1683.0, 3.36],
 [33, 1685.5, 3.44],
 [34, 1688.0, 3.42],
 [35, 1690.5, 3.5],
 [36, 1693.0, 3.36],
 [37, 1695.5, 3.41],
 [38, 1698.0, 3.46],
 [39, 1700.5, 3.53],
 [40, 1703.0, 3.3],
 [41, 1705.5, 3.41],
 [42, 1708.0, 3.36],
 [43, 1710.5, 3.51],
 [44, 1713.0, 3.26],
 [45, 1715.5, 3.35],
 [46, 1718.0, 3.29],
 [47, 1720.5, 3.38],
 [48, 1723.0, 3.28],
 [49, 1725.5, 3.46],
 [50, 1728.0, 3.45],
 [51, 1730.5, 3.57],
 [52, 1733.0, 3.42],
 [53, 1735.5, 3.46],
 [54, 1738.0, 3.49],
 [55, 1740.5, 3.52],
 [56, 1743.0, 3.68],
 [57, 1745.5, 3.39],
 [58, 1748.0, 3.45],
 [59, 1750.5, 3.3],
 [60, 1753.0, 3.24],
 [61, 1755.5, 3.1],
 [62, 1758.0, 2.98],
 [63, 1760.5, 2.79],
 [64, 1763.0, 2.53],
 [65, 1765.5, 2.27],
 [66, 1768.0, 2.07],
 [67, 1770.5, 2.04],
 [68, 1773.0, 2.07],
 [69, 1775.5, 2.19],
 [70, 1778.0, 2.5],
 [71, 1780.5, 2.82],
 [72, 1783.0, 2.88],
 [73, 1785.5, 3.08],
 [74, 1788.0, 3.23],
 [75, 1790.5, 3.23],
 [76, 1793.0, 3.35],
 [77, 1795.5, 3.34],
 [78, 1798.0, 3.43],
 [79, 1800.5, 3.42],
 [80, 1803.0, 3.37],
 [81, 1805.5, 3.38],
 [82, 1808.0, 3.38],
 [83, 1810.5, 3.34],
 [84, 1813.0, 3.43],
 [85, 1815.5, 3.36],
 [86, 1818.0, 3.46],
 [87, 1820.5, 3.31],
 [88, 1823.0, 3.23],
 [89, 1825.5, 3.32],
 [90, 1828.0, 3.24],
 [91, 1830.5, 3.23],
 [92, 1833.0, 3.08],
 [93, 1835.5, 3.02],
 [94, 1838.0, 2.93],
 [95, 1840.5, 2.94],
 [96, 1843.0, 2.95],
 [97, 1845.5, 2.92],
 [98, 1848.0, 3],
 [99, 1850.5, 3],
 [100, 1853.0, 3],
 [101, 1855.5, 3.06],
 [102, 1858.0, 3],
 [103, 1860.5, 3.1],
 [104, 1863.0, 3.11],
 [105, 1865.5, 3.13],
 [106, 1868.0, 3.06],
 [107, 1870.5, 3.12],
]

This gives 7.24 min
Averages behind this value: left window 3.4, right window 3.35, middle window 3.01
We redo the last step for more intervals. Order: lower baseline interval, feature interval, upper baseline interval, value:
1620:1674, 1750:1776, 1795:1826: 6.38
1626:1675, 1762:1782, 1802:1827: 6.40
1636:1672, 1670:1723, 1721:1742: 2.77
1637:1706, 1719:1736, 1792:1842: -0.32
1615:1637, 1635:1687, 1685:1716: 2.74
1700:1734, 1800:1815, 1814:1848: -0.86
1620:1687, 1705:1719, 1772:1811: -0.19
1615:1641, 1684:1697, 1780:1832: 0.66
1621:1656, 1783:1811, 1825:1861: -0.98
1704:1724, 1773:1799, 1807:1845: 2.42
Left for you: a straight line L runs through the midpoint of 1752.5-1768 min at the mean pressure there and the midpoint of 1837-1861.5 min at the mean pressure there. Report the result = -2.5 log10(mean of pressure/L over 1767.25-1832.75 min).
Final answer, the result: -0.08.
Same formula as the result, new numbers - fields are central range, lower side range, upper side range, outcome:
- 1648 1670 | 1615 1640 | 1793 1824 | 0.056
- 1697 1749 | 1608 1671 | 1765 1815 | -0.047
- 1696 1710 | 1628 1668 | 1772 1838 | 0.014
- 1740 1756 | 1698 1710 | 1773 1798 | -0.077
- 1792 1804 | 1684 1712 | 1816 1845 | -0.053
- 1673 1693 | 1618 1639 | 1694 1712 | 0.083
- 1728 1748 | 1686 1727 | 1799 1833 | -0.038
